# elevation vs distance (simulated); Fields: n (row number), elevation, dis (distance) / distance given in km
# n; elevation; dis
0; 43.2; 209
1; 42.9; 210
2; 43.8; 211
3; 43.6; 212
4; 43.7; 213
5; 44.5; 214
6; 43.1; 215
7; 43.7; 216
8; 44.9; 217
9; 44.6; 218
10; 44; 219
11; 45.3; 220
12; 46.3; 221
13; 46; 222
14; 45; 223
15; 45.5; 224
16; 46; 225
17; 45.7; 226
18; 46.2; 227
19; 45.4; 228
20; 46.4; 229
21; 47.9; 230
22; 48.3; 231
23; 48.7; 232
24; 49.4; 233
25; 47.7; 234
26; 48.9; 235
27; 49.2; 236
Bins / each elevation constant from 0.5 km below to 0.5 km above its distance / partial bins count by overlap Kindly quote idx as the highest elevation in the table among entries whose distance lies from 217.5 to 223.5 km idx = 46.3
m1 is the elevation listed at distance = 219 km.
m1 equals 44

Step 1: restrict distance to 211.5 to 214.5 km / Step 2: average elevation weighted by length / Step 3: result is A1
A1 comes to 43.9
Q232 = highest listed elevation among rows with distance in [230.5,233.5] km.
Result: 49.4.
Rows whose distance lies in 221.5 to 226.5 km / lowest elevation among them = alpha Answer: 45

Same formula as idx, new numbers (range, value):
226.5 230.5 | 47.9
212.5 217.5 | 44.9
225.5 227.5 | 46.2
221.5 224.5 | 46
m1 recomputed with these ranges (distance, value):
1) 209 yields 43.2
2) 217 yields 44.9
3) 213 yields 43.7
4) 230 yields 47.9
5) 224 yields 45.5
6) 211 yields 43.8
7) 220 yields 45.3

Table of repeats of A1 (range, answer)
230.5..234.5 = 48.5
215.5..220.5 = 44.5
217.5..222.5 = 45.2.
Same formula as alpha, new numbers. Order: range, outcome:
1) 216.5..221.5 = 44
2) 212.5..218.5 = 43.1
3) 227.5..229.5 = 45.4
